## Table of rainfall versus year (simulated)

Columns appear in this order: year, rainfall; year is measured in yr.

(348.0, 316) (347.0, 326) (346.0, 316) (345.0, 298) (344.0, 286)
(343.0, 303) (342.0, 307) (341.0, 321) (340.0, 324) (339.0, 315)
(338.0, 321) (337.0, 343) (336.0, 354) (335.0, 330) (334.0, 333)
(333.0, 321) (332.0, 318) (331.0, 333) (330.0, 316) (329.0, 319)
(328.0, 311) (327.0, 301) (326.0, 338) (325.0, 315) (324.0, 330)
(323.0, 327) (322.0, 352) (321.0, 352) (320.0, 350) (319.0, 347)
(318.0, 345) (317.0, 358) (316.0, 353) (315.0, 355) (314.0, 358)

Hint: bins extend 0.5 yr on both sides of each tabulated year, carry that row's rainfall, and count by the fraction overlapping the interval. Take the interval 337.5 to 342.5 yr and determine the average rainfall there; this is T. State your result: 318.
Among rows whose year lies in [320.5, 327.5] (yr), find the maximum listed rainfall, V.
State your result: 352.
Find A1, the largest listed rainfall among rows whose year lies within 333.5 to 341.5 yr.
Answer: 354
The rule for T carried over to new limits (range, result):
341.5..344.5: 299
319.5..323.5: 345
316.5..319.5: 350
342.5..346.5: 301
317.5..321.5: 348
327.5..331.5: 320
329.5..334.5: 324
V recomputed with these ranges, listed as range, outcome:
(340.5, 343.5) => 321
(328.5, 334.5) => 333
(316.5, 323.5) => 358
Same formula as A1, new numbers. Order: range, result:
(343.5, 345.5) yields 298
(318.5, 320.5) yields 350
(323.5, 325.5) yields 330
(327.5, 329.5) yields 319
